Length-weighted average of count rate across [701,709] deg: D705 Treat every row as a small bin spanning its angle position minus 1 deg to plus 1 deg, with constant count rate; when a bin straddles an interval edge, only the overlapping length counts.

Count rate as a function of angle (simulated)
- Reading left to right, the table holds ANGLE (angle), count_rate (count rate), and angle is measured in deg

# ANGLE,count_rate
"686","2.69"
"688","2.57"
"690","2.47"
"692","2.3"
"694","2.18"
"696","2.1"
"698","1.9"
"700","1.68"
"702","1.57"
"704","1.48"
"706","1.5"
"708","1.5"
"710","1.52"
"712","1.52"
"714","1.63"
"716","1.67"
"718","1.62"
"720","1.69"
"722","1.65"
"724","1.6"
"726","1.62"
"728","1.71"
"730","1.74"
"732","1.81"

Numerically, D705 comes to 1.51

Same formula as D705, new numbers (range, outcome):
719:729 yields 1.65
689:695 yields 2.32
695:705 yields 1.75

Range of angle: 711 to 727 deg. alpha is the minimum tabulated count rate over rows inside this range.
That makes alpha 1.52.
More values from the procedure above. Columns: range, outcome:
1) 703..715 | 1.48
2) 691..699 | 1.9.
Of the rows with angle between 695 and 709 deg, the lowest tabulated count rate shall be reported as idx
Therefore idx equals 1.48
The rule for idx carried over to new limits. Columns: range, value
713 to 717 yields 1.63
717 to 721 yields 1.62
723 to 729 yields 1.6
